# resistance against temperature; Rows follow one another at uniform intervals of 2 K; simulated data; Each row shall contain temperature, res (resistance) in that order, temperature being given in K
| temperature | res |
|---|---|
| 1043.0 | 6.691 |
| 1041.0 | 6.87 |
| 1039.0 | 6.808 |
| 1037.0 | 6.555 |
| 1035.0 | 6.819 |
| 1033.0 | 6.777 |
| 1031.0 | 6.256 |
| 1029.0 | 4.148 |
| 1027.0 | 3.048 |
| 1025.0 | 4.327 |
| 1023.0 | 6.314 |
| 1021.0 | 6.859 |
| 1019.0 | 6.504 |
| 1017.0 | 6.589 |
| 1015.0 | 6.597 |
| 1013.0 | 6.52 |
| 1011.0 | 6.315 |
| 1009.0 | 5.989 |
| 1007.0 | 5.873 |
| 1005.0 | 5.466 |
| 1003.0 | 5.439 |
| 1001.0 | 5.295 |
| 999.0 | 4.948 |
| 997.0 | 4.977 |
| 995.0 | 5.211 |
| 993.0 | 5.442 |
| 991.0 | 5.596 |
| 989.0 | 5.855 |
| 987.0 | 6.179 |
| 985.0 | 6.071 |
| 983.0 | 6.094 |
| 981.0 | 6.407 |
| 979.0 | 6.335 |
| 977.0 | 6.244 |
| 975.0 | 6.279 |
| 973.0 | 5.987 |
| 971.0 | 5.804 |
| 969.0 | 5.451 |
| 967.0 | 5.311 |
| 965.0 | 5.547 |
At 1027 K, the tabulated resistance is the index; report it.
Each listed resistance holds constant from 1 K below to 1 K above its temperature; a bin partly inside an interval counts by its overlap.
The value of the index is 3.048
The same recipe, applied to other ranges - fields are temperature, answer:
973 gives 5.987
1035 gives 6.819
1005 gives 5.466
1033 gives 6.777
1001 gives 5.295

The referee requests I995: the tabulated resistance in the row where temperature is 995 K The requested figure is 5.211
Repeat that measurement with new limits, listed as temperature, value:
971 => 5.804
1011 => 6.315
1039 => 6.808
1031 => 6.256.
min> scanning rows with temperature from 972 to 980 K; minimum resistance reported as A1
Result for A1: 5.987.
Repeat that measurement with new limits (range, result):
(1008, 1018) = 5.989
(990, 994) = 5.442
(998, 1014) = 4.948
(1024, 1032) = 3.048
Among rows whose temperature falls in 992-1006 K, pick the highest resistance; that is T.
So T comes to 5.466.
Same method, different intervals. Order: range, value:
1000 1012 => 6.315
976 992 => 6.407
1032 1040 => 6.819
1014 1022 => 6.859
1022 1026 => 6.314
